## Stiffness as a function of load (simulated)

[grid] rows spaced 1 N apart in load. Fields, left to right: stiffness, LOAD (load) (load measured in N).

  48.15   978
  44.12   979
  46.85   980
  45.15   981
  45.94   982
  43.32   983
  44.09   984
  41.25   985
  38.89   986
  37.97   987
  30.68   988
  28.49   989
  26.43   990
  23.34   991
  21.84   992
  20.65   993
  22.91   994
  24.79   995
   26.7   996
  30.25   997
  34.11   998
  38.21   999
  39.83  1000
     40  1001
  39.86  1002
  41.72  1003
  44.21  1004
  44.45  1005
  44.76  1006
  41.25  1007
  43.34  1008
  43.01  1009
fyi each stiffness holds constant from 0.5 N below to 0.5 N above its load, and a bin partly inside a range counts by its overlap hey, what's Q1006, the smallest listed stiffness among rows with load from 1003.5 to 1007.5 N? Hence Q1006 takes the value 41.25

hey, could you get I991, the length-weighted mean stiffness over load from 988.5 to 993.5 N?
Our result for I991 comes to 24.1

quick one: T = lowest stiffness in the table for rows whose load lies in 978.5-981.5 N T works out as 44.12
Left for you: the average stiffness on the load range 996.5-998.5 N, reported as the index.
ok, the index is 32.2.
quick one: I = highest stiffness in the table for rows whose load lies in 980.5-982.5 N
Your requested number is 45.94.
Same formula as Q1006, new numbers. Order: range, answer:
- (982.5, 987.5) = 37.97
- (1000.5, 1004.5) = 39.86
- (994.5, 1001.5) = 24.79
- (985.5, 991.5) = 23.34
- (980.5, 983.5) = 43.32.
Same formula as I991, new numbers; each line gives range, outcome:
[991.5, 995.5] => 22.5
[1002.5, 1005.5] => 43.5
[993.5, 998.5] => 27.8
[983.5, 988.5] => 38.6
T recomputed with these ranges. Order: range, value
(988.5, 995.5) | 20.65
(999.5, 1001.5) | 39.83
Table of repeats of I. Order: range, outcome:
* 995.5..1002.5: 40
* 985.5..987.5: 38.89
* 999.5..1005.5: 44.45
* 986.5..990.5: 37.97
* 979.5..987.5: 46.85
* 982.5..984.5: 44.09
